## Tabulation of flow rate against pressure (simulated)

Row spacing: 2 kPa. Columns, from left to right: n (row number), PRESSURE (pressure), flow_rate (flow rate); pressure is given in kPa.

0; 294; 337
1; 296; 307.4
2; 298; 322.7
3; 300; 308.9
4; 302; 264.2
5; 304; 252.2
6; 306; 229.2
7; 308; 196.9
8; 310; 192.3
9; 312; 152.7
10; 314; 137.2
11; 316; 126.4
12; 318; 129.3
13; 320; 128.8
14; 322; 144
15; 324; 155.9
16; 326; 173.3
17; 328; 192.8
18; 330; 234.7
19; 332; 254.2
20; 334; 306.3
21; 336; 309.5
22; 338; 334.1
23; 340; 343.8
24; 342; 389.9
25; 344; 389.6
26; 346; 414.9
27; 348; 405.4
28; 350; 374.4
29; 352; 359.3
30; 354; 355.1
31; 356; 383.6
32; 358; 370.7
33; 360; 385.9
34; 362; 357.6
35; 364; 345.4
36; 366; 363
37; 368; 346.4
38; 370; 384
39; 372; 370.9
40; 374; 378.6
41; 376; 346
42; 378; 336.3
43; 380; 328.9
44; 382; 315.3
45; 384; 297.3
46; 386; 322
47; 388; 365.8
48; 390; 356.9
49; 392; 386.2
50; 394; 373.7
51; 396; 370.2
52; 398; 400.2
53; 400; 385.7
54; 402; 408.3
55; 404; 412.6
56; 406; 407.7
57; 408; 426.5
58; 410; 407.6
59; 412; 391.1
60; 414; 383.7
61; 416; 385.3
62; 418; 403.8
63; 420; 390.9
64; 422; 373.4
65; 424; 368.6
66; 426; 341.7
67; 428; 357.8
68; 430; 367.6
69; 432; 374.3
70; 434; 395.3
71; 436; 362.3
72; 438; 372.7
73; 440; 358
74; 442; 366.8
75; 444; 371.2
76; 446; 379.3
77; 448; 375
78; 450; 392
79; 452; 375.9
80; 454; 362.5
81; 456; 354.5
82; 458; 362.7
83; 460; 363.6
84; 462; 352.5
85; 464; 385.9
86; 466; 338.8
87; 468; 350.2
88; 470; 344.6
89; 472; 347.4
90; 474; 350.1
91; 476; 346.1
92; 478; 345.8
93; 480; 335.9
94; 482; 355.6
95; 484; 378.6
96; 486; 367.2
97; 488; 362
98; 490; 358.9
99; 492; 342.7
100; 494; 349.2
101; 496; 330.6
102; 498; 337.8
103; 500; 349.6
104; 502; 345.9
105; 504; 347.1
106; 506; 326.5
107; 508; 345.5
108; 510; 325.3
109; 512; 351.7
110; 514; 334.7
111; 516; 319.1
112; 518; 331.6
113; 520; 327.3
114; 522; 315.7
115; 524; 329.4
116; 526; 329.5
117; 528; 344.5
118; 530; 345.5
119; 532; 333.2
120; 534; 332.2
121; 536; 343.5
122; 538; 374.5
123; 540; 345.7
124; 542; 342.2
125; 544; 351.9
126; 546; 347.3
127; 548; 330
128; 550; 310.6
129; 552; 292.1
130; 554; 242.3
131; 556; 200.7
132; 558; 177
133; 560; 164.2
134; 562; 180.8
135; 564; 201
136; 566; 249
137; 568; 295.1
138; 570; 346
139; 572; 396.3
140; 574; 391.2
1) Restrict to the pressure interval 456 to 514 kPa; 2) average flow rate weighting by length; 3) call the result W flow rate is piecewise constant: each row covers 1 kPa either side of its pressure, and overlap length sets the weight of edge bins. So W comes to 350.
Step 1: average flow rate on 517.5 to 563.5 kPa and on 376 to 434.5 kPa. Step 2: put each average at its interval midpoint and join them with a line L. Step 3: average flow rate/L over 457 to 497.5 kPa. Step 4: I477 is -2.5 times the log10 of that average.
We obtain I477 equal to -0.056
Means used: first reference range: 373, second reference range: 303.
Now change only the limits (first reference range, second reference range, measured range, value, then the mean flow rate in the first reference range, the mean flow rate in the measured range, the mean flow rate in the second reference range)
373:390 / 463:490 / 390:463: -0.10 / 337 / 379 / 355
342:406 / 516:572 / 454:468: -0.08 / 368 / 359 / 301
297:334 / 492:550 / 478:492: -0.14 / 203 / 357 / 338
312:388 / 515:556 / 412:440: -0.20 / 304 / 375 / 326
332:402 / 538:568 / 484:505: -0.17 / 360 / 351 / 271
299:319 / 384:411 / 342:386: -0.17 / 199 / 362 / 383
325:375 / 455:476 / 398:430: -0.12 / 341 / 389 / 355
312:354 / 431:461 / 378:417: -0.15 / 265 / 374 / 371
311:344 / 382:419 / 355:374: -0.21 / 225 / 368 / 381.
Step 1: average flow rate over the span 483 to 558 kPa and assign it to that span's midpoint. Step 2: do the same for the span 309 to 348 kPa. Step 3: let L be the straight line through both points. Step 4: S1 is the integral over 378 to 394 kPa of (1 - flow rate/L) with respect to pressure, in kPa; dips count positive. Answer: -4.30 kPa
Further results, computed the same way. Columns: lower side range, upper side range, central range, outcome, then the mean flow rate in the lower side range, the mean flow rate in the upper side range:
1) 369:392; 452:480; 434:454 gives -1.17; 347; 354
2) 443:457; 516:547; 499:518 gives 0.57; 373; 339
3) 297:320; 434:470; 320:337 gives 1.06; 207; 366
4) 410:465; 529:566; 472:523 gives -2.52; 374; 289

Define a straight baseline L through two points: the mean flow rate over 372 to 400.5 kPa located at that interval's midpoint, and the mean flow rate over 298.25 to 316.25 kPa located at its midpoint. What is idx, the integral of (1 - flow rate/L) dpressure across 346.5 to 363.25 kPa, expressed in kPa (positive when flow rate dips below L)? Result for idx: -4.27 kPa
